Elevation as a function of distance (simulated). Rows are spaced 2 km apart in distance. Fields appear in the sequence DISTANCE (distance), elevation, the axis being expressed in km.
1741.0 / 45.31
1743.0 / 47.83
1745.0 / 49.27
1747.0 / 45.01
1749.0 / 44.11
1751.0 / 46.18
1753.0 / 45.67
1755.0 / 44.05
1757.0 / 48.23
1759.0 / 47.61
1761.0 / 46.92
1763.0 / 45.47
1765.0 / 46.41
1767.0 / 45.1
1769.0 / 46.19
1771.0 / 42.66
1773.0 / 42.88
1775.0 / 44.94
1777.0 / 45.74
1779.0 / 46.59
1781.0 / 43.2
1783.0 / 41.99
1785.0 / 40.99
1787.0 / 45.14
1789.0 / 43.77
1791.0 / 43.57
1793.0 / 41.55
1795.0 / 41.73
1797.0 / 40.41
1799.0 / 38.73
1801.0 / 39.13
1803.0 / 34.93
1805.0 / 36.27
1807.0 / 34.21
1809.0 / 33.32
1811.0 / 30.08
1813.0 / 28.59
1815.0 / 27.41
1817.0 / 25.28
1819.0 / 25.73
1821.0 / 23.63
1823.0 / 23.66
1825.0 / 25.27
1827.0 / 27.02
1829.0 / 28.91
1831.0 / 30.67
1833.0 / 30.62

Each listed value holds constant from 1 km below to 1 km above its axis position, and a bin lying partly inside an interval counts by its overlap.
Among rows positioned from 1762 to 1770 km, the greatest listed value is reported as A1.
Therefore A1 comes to 46.41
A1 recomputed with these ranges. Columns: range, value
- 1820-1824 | 23.66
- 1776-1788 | 46.59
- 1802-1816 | 36.27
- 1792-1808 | 41.73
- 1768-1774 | 46.19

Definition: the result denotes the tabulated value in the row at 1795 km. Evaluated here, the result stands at 41.73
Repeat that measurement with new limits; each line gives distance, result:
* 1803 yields 34.93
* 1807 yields 34.21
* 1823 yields 23.66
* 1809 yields 33.32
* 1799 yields 38.73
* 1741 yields 45.31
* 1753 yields 45.67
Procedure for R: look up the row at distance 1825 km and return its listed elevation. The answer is 25.27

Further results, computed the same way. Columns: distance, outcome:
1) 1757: 48.23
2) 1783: 41.99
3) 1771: 42.66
